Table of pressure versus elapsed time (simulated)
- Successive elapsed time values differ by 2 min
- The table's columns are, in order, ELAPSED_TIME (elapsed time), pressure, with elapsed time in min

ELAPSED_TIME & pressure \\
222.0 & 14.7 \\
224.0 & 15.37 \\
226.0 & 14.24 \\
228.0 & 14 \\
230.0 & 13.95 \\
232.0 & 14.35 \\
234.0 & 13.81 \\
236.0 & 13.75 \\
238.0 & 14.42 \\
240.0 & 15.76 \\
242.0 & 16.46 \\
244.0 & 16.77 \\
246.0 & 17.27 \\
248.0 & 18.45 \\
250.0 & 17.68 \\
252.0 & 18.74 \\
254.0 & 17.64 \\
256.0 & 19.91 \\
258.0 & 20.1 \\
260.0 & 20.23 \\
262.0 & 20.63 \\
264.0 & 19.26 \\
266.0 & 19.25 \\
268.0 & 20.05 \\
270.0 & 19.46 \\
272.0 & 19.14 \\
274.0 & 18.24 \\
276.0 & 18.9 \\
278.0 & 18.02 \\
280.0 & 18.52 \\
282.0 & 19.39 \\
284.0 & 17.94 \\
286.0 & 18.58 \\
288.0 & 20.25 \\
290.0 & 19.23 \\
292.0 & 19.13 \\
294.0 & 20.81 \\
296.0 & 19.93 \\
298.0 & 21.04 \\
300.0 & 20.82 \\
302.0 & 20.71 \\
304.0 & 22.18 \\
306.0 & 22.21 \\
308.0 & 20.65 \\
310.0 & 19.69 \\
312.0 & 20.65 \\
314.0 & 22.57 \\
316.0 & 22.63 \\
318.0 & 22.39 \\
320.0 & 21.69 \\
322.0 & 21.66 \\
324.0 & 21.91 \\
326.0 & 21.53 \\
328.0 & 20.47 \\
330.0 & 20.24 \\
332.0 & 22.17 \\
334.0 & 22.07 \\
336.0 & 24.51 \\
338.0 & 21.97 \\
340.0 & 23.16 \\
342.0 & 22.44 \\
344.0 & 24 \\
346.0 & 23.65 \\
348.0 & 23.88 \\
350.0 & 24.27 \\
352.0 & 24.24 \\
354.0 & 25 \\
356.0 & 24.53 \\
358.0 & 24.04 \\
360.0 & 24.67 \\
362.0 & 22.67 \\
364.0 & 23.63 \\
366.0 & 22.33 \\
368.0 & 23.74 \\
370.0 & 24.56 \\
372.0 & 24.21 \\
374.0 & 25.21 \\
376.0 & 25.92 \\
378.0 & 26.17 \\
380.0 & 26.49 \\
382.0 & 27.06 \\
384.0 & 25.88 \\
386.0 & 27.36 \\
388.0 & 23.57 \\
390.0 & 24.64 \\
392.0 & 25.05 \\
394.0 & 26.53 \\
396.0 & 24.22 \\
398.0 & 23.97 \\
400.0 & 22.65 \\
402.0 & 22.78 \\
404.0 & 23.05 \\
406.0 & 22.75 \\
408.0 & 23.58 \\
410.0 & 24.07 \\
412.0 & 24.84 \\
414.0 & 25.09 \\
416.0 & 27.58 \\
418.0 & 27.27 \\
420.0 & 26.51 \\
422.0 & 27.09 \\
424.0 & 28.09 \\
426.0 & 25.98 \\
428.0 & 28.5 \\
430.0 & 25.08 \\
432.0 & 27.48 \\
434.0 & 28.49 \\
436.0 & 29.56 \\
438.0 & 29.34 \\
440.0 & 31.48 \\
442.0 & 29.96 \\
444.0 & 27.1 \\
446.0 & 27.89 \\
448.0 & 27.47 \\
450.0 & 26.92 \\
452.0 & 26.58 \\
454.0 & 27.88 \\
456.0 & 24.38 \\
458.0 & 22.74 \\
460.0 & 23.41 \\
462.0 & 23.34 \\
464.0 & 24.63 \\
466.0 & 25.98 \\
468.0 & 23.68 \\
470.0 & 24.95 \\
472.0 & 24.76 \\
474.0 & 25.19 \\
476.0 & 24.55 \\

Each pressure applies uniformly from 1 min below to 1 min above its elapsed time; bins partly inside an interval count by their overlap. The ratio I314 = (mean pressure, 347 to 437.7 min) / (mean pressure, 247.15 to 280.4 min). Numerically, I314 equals 1.32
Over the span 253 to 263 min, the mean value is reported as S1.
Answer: 19.7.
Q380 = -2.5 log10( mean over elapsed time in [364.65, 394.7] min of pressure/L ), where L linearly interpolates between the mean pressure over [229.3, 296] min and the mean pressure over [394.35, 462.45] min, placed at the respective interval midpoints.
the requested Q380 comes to -0.06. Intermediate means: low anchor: 18.1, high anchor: 26.1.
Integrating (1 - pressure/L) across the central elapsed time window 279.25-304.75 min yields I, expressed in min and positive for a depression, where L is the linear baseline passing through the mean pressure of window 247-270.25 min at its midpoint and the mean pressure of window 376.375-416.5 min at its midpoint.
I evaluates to 0.94 min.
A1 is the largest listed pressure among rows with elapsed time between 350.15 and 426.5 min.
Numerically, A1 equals 28.09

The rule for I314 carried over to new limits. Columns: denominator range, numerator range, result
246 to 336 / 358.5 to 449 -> 1.28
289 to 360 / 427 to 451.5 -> 1.28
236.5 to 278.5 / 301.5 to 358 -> 1.22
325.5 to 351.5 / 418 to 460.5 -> 1.20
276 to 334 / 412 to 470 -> 1.30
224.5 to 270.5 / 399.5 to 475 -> 1.51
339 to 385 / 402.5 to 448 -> 1.10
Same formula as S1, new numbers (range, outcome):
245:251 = 17.8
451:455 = 27.2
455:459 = 23.6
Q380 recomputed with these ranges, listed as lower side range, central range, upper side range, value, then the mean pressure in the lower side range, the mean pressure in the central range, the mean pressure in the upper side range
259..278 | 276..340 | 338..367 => 0.030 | 19.4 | 20.8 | 23.7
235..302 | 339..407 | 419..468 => -0.038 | 18.7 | 24.4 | 26.8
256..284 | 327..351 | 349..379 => 0.013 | 19.3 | 22.7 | 24.3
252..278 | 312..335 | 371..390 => 0.041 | 19.3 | 21.7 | 25.7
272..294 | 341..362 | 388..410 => -0.101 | 18.9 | 24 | 23.9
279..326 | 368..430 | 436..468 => -0.037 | 20.7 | 25.3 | 26.6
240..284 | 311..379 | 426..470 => -0.045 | 18.7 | 23.2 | 26.7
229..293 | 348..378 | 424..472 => -0.073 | 18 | 24.3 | 26.6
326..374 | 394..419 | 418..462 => 0.057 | 23.3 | 24.4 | 27.1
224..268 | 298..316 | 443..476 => -0.099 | 17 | 21.3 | 25.4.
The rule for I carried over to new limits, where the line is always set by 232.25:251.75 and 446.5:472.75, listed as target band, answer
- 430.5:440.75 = -2.0 min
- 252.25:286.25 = -3.8 min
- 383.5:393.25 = -1.4 min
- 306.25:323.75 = -2.2 min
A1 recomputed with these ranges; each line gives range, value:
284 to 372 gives 25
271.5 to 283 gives 19.39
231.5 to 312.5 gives 22.21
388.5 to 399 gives 26.53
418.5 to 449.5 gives 31.48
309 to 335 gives 22.63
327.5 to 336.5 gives 24.51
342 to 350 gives 24.27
